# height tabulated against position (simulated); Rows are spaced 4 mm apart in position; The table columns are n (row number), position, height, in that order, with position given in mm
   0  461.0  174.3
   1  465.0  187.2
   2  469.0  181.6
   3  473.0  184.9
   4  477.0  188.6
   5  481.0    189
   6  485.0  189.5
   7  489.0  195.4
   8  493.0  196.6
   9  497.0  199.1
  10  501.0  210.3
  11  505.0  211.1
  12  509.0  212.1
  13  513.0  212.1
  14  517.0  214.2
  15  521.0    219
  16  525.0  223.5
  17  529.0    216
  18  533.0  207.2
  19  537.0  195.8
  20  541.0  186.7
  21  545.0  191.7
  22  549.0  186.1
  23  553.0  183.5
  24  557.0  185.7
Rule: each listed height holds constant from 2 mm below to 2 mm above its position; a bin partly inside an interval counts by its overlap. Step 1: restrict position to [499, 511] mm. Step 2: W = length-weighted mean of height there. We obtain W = 211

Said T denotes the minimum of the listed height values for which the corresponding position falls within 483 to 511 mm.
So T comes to 189.5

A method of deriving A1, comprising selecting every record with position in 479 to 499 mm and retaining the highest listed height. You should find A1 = 199.1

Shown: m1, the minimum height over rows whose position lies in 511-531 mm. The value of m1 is 212.1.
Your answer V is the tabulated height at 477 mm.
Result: 188.6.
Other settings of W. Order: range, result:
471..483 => 188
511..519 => 213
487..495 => 196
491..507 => 204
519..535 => 216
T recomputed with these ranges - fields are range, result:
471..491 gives 184.9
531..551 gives 186.1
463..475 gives 181.6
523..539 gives 195.8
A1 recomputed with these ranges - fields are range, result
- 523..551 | 223.5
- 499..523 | 219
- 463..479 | 188.6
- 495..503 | 210.3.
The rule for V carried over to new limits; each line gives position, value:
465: 187.2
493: 196.6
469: 181.6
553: 183.5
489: 195.4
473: 184.9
